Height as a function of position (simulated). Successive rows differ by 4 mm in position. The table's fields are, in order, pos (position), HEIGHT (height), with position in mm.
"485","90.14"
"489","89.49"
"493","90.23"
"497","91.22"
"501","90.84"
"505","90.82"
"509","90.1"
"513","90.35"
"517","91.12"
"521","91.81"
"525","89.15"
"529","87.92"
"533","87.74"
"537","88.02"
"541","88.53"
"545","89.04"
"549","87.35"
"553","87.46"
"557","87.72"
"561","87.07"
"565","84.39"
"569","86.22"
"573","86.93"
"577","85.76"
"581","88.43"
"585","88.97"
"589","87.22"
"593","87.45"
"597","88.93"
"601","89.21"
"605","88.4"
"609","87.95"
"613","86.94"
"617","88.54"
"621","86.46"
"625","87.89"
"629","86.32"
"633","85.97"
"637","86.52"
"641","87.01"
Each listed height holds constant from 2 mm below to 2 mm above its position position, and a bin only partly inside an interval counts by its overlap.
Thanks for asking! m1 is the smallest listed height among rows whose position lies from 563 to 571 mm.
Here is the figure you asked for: 84.39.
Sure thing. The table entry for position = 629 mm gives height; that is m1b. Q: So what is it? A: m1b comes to 86.32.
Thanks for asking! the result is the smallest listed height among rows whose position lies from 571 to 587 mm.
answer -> 85.76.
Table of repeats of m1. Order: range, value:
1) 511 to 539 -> 87.74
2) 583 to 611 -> 87.22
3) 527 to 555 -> 87.35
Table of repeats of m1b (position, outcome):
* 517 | 91.12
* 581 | 88.43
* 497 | 91.22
